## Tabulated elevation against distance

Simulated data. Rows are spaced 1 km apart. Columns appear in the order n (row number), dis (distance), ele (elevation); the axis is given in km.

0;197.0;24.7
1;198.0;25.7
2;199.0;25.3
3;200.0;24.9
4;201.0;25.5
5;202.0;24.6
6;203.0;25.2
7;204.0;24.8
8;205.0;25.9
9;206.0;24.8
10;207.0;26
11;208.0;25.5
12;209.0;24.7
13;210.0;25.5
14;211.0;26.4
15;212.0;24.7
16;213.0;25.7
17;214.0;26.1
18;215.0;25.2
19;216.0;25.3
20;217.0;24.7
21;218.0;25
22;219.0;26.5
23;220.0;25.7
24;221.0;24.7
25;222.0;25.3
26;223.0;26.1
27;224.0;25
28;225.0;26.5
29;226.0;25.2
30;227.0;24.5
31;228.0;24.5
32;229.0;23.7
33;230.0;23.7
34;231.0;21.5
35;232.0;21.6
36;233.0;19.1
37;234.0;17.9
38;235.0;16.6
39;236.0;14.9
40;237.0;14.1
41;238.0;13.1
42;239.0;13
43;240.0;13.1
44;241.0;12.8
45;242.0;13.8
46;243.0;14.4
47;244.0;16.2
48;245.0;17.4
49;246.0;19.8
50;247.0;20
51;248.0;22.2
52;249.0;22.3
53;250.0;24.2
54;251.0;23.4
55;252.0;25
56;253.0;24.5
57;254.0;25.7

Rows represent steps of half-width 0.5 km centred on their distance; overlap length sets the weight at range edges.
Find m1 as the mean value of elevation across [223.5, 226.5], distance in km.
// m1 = 25.6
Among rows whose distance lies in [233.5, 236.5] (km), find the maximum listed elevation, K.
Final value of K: 17.9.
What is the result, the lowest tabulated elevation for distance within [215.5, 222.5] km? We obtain 24.7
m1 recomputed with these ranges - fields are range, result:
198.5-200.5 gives 25.1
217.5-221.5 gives 25.5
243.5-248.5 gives 19.1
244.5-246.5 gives 18.6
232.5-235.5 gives 17.9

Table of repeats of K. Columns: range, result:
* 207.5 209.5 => 25.5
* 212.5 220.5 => 26.5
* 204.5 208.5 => 26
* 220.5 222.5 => 25.3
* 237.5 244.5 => 16.2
